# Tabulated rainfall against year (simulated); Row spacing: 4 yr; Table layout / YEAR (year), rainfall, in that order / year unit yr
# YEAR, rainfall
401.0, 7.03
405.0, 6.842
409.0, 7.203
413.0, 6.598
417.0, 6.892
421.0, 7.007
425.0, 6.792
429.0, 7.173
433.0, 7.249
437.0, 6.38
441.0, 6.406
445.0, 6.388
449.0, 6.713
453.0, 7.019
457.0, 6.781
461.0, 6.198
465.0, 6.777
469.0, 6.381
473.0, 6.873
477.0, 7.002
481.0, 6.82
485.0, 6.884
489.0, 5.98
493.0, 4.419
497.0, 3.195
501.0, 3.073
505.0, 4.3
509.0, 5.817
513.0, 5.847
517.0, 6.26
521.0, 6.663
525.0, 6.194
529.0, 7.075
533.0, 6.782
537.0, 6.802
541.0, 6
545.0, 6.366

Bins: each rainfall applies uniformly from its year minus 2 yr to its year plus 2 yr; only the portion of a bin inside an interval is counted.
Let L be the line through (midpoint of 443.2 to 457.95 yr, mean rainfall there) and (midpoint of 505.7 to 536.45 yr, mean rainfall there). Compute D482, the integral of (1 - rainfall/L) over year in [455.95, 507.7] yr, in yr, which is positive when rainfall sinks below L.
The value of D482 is 6.5 yr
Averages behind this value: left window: 6.73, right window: 6.31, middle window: 5.73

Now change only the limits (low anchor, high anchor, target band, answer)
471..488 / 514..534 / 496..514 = 6.0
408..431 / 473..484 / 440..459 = 0.7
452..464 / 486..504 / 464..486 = -4.9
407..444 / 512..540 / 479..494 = 1.2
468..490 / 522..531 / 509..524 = 1.0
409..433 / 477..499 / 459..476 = -1.6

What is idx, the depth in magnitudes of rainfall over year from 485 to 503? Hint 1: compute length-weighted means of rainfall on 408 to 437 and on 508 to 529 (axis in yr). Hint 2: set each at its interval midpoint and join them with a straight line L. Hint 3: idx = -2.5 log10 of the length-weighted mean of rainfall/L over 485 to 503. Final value 0.40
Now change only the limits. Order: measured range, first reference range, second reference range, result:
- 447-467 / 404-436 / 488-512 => -0.157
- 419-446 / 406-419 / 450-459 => 0.016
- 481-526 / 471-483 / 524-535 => 0.257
